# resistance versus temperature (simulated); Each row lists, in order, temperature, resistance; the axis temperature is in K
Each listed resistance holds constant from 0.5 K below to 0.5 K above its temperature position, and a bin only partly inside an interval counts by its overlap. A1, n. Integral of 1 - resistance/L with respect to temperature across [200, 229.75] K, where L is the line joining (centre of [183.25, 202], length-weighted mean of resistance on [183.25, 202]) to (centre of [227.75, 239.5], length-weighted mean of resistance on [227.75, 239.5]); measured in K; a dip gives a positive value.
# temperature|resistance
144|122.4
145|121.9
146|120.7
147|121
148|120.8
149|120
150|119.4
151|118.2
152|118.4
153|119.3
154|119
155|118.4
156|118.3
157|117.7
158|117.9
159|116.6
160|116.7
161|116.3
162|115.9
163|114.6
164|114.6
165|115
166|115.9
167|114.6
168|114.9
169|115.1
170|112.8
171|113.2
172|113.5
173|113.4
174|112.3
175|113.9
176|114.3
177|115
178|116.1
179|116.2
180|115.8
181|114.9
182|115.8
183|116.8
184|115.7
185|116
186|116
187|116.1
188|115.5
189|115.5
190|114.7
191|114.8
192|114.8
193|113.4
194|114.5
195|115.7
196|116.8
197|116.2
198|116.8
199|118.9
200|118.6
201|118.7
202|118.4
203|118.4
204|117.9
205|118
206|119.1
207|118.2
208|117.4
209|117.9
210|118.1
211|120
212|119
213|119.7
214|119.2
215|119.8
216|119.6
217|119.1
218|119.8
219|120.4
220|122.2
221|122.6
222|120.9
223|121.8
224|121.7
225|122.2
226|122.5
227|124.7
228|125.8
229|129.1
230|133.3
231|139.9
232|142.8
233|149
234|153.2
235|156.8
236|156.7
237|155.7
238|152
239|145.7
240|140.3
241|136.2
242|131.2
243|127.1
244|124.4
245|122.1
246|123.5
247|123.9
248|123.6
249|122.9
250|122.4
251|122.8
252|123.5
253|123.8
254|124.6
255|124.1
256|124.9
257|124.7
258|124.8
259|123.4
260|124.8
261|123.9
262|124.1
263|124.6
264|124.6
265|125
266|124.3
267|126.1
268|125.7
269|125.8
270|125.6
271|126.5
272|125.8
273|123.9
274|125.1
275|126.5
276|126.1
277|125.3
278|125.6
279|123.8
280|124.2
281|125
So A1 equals 2.6 K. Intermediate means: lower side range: 116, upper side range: 145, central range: 120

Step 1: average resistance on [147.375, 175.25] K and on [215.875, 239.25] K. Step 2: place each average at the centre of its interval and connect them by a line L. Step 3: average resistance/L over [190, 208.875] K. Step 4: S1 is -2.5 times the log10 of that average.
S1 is 0.082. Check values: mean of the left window 116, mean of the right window 133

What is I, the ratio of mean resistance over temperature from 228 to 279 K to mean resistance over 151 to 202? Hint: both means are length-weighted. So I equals 1.12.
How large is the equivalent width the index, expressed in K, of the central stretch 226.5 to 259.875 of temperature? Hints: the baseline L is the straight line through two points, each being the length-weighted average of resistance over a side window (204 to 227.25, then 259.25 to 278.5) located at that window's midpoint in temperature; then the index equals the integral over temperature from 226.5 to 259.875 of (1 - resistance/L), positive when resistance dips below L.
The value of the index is -2.7 K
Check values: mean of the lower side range 120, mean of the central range 133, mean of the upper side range 125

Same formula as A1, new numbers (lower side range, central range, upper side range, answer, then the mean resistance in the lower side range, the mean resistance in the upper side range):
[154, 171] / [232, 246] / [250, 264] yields -2.2 K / 116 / 124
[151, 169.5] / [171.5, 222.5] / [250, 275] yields 1.0 K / 117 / 125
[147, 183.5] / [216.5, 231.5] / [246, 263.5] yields -0.4 K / 116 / 124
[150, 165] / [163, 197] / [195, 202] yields 0.7 K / 117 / 118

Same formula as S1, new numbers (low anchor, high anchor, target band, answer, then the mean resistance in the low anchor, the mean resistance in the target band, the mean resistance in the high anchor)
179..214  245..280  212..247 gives -0.09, 117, 131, 125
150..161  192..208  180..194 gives 0.02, 118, 115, 117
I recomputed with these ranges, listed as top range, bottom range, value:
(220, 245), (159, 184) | 1.18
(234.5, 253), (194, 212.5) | 1.13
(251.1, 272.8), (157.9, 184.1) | 1.08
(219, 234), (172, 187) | 1.12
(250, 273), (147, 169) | 1.06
